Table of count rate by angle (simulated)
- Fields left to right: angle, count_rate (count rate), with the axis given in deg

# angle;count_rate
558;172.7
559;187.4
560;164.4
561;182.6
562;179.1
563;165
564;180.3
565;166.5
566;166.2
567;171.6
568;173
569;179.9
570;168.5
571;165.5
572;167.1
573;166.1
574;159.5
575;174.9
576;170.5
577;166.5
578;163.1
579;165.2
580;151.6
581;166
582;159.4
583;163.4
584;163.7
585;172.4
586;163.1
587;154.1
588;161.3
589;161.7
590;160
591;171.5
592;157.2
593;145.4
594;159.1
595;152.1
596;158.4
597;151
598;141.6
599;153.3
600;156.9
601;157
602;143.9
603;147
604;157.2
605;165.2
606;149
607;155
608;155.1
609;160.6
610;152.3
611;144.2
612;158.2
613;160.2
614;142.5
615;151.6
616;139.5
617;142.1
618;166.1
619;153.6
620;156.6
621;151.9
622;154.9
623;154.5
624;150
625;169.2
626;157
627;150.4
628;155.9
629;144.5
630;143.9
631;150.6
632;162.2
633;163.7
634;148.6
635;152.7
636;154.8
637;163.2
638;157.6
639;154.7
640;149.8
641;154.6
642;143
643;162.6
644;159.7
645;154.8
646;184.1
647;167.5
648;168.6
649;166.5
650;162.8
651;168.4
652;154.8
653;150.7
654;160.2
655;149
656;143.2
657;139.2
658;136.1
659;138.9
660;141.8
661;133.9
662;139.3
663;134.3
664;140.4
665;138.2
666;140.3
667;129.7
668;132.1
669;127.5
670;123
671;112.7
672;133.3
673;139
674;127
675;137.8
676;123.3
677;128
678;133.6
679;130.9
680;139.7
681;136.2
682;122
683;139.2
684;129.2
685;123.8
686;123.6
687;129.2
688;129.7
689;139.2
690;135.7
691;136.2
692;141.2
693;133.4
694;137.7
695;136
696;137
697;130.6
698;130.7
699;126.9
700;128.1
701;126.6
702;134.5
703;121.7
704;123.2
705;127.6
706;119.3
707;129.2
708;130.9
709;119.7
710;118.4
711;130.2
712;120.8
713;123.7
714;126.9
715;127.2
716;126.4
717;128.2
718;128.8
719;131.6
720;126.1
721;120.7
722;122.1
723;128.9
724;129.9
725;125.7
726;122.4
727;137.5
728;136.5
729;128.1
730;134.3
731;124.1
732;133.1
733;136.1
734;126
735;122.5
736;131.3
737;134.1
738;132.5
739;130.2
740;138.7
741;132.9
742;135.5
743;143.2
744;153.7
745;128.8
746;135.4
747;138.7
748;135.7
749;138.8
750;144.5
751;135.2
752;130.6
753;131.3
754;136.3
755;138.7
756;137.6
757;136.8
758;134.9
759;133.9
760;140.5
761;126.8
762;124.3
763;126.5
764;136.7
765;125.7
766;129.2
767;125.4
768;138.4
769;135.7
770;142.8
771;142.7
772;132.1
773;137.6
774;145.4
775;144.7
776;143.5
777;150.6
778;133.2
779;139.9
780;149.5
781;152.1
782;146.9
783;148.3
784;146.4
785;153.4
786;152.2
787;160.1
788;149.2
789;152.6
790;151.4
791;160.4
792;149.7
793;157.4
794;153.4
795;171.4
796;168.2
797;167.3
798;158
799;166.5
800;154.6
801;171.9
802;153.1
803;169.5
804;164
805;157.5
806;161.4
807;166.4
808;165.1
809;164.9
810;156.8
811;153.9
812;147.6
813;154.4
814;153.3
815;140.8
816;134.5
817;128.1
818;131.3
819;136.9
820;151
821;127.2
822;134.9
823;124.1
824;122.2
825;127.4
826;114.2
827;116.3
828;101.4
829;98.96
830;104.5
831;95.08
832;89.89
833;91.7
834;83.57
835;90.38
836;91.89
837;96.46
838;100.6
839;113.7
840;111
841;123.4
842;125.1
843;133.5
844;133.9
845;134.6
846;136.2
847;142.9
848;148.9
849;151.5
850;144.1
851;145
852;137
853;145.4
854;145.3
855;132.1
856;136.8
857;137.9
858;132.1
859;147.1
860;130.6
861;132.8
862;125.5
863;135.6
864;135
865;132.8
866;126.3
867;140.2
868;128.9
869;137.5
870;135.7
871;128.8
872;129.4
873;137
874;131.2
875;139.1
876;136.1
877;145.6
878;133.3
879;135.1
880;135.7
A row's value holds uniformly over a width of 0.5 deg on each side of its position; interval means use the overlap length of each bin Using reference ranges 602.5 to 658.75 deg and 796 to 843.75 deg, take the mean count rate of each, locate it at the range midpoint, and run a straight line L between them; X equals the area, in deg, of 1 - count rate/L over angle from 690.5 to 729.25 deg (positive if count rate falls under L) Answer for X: 4.6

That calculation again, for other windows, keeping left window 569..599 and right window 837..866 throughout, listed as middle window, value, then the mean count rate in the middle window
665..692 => 3.62 deg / 131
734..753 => 1.22 deg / 135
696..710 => 2.07 deg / 127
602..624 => 0.77 deg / 153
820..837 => 3.46 deg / 108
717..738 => 2.48 deg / 129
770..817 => -4.62 deg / 153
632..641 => 0.00 deg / 156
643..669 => 0.80 deg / 149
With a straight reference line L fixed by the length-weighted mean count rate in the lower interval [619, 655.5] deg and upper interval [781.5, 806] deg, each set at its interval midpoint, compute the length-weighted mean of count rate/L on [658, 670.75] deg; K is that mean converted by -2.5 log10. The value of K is 0.17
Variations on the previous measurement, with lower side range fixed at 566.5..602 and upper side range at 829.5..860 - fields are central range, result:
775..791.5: -0.13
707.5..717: 0.15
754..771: 0.02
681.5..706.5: 0.12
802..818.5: -0.19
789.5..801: -0.22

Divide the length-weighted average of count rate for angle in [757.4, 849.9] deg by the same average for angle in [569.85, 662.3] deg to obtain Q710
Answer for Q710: 0.9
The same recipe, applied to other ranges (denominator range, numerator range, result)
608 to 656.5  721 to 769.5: 0.85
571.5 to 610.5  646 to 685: 0.88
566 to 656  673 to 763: 0.83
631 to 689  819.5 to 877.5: 0.88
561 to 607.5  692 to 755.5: 0.81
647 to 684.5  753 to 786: 0.99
